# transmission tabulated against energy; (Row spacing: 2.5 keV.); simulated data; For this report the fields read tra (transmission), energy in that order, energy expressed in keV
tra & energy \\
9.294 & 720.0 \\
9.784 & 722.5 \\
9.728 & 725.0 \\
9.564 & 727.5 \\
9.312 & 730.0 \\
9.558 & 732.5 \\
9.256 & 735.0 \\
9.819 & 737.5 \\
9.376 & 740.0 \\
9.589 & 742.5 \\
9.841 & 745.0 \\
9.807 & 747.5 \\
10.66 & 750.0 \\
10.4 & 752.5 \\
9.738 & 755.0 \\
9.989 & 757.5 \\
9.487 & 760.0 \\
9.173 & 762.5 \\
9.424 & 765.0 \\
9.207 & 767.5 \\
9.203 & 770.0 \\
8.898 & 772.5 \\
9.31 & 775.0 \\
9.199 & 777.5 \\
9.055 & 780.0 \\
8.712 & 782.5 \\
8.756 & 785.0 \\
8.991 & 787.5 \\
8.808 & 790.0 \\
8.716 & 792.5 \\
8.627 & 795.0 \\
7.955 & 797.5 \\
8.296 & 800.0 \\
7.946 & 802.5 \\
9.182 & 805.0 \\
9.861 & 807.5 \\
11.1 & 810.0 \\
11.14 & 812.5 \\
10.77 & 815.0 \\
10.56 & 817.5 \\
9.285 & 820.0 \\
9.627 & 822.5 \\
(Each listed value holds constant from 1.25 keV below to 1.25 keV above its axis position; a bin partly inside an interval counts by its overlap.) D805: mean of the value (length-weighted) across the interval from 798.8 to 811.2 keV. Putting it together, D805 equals 9.27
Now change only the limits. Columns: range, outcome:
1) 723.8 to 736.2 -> 9.48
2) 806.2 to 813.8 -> 10.7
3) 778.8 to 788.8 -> 8.88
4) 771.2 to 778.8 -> 9.14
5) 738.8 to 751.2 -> 9.85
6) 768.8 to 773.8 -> 9.05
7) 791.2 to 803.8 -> 8.31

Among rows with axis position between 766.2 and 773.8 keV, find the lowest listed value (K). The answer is 8.898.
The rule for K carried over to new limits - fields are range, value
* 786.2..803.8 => 7.946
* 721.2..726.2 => 9.728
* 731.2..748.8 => 9.256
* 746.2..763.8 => 9.173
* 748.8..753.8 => 10.4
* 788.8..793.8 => 8.716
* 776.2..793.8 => 8.712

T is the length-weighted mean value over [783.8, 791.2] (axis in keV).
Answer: 8.85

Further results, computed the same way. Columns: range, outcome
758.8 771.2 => 9.3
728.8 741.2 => 9.47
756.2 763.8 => 9.55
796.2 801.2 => 8.13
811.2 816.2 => 11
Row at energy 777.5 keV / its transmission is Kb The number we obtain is 9.199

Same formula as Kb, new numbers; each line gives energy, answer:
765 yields 9.424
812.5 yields 11.14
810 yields 11.1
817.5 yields 10.56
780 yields 9.055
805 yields 9.182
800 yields 8.296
